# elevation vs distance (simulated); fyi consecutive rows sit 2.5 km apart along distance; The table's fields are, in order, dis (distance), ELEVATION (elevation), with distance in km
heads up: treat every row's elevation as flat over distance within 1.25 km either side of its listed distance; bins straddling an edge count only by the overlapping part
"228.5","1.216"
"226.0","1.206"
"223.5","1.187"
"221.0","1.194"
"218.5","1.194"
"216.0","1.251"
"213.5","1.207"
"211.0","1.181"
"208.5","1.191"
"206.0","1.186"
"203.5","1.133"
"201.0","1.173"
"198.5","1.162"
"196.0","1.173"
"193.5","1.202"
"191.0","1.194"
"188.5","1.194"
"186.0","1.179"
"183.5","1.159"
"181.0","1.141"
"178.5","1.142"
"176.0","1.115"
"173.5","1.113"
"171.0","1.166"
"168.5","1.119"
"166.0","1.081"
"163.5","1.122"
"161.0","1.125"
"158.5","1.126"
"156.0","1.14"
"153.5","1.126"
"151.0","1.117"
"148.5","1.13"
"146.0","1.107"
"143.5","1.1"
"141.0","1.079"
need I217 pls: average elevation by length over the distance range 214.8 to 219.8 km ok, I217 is 1.22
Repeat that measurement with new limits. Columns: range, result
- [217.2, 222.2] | 1.19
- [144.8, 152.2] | 1.12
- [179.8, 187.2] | 1.16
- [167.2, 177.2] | 1.13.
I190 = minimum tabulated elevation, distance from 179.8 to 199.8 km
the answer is 1.141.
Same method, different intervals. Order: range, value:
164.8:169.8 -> 1.081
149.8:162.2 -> 1.117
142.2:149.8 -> 1.1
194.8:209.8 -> 1.133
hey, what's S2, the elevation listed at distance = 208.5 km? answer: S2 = 1.191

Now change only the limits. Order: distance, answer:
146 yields 1.107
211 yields 1.181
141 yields 1.079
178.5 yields 1.142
